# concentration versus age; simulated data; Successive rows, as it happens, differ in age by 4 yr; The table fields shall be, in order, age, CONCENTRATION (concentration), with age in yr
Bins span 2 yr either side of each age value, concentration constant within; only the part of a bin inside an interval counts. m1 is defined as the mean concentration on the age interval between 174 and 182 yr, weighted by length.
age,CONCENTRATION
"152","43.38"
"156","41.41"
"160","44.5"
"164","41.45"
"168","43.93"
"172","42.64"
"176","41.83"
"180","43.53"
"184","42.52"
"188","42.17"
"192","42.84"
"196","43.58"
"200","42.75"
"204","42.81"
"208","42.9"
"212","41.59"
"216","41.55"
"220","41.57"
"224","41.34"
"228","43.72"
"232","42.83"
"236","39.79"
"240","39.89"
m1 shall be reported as 42.7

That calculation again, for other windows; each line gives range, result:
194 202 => 43.2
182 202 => 42.8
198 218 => 42.3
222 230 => 42.5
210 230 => 42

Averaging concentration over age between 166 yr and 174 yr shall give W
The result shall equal 43.3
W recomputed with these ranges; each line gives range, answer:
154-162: 43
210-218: 41.6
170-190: 42.5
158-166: 43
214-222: 41.6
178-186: 43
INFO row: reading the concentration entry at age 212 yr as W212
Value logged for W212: 41.59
